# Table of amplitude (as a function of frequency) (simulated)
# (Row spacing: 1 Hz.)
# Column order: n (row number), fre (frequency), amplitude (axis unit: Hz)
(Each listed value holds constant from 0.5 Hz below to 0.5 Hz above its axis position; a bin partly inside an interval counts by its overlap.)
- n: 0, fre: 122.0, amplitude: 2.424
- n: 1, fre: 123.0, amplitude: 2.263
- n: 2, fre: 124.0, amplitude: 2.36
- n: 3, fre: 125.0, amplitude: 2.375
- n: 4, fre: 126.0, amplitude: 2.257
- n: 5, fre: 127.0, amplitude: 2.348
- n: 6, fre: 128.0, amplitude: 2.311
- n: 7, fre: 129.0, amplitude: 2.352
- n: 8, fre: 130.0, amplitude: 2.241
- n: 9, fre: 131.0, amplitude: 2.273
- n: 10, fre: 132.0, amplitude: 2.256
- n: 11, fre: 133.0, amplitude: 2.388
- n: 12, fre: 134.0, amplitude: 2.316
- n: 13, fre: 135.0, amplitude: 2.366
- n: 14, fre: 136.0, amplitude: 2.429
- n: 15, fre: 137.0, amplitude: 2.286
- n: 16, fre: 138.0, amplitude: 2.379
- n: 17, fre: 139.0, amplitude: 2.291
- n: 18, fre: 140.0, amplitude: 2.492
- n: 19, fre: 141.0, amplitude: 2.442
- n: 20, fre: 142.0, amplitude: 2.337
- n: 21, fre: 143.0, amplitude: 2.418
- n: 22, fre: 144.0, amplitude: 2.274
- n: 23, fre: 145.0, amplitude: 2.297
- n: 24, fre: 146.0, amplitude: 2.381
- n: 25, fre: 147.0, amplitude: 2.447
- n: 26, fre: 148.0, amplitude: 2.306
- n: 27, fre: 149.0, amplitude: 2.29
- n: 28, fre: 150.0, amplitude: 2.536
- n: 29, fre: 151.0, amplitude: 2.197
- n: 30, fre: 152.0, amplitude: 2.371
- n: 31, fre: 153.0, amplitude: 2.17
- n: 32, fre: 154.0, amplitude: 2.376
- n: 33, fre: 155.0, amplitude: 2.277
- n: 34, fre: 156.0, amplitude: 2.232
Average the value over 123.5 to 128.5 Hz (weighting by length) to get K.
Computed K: 2.33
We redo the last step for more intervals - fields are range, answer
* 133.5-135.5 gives 2.34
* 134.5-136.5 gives 2.4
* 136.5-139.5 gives 2.32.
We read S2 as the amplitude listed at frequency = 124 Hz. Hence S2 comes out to 2.36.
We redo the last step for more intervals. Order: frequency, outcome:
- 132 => 2.256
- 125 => 2.375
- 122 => 2.424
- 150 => 2.536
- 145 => 2.297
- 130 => 2.241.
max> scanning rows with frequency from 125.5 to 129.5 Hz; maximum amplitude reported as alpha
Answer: 2.352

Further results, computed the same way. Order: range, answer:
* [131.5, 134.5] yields 2.388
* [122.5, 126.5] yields 2.375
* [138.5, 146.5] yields 2.492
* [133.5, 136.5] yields 2.429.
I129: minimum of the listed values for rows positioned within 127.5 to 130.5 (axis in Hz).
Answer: 2.241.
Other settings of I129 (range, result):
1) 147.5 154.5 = 2.17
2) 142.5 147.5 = 2.274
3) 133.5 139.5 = 2.286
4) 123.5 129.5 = 2.257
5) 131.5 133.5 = 2.256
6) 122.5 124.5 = 2.263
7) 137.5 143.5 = 2.291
